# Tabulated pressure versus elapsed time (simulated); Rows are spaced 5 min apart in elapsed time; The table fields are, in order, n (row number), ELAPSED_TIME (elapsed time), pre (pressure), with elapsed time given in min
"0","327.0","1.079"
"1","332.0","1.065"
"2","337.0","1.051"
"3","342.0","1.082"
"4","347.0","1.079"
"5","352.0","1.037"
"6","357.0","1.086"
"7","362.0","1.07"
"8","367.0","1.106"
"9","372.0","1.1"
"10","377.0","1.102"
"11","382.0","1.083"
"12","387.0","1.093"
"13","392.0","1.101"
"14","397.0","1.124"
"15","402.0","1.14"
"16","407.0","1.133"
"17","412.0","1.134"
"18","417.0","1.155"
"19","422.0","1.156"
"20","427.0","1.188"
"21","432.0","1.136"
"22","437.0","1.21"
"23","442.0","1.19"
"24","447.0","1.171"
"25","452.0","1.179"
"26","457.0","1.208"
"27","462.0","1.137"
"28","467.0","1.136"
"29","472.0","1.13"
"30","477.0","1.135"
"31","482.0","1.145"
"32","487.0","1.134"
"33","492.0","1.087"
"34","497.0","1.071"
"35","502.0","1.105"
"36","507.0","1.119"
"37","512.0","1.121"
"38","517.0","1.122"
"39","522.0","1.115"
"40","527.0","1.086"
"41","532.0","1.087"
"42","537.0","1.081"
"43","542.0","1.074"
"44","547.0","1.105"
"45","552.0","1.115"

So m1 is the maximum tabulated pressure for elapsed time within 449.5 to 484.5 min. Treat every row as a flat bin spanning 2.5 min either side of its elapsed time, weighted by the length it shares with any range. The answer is 1.208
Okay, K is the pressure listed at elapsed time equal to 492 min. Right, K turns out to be 1.087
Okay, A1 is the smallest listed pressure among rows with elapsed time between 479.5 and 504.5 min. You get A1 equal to 1.071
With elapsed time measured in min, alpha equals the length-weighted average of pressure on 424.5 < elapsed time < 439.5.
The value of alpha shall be 1.18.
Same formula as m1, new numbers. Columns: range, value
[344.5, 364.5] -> 1.086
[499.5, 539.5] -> 1.122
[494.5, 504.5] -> 1.105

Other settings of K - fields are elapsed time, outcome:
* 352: 1.037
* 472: 1.13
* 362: 1.07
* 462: 1.137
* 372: 1.1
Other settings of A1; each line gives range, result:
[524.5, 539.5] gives 1.081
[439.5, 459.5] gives 1.171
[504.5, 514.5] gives 1.119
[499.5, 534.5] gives 1.086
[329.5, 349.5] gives 1.051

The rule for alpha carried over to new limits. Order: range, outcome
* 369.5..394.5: 1.1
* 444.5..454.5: 1.18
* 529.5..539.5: 1.08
